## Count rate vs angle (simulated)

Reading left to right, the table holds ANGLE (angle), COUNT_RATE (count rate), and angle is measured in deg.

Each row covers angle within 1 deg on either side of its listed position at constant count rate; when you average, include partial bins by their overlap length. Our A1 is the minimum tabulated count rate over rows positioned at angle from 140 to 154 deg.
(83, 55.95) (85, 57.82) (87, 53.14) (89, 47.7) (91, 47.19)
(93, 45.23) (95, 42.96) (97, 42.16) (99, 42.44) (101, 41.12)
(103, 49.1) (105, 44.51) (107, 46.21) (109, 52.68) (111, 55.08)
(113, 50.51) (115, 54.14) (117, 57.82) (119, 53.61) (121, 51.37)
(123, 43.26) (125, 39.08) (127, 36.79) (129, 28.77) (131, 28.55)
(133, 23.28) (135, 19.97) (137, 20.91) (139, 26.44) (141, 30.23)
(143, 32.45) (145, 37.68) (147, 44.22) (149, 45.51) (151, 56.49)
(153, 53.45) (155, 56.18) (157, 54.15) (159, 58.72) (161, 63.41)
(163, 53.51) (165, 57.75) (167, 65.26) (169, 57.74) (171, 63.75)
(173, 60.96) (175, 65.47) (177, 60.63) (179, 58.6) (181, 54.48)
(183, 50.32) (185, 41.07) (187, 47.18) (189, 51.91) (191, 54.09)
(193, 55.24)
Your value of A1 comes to 30.23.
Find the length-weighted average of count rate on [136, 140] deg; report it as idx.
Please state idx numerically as 23.7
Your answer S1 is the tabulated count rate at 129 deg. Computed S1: 28.77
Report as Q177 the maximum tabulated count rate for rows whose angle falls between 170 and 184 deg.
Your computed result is 65.47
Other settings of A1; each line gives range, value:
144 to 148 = 37.68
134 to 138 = 19.97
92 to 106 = 41.12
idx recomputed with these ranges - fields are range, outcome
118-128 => 44.8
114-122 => 54.2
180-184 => 52.4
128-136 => 25.1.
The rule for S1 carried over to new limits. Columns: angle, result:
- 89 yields 47.7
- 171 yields 63.75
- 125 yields 39.08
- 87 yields 53.14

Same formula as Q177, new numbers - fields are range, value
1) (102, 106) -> 49.1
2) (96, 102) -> 42.44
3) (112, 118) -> 57.82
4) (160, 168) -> 65.26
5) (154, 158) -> 56.18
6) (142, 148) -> 44.22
